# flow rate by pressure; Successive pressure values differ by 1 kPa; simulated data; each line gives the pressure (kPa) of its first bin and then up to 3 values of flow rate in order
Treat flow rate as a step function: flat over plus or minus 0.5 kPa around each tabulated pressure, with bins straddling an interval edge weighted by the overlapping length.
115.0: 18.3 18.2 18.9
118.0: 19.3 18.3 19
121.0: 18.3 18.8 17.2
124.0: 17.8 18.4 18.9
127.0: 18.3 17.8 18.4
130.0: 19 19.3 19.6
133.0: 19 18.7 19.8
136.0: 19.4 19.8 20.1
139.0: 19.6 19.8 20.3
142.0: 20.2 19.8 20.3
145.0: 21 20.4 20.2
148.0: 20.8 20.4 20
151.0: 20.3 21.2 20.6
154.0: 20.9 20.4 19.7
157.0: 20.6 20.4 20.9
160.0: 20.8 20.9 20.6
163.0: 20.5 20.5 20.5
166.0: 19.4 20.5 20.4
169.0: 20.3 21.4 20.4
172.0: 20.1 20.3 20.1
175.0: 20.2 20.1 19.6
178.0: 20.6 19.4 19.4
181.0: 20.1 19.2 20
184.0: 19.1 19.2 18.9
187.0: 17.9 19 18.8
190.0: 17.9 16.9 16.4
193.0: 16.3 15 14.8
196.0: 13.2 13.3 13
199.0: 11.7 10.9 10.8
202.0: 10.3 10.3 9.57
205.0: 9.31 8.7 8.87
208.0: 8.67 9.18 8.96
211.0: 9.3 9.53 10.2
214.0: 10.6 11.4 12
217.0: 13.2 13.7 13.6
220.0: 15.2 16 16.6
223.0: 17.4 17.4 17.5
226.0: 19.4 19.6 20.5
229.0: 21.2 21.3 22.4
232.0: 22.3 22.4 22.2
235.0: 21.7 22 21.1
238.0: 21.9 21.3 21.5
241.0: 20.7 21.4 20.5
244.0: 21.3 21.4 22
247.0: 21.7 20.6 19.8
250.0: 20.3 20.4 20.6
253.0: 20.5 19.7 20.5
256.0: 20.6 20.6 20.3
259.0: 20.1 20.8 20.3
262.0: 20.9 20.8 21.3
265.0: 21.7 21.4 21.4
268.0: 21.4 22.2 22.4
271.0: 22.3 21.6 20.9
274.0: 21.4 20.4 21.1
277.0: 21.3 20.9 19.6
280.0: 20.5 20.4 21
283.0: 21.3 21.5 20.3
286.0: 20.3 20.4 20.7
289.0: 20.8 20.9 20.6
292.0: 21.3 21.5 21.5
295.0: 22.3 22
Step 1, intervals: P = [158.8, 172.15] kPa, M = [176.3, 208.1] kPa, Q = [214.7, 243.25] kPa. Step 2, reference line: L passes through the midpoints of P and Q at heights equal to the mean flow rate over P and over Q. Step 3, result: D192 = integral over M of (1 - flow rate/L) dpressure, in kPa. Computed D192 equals 7.3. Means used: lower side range 20.5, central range 15.3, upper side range 18.9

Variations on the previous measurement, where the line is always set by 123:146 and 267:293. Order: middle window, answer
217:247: 1.04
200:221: 9.78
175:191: 0.52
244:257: -0.01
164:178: -0.38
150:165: -0.76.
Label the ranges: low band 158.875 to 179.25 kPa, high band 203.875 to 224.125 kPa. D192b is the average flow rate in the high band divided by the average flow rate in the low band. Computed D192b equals 0.6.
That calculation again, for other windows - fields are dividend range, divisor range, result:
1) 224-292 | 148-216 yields 1.24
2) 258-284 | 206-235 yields 1.37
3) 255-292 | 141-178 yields 1.03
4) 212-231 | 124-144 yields 0.83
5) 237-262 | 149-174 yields 1.02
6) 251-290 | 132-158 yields 1.04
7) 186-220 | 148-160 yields 0.62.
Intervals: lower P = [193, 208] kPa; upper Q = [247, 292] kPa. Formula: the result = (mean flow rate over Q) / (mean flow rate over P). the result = 1.82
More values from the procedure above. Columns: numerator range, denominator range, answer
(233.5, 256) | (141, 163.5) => 1.03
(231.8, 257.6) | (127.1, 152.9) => 1.07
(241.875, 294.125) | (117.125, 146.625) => 1.09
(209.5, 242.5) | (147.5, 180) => 0.86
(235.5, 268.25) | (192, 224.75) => 1.71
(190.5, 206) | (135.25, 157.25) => 0.62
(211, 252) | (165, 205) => 1.08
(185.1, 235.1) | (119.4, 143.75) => 0.78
